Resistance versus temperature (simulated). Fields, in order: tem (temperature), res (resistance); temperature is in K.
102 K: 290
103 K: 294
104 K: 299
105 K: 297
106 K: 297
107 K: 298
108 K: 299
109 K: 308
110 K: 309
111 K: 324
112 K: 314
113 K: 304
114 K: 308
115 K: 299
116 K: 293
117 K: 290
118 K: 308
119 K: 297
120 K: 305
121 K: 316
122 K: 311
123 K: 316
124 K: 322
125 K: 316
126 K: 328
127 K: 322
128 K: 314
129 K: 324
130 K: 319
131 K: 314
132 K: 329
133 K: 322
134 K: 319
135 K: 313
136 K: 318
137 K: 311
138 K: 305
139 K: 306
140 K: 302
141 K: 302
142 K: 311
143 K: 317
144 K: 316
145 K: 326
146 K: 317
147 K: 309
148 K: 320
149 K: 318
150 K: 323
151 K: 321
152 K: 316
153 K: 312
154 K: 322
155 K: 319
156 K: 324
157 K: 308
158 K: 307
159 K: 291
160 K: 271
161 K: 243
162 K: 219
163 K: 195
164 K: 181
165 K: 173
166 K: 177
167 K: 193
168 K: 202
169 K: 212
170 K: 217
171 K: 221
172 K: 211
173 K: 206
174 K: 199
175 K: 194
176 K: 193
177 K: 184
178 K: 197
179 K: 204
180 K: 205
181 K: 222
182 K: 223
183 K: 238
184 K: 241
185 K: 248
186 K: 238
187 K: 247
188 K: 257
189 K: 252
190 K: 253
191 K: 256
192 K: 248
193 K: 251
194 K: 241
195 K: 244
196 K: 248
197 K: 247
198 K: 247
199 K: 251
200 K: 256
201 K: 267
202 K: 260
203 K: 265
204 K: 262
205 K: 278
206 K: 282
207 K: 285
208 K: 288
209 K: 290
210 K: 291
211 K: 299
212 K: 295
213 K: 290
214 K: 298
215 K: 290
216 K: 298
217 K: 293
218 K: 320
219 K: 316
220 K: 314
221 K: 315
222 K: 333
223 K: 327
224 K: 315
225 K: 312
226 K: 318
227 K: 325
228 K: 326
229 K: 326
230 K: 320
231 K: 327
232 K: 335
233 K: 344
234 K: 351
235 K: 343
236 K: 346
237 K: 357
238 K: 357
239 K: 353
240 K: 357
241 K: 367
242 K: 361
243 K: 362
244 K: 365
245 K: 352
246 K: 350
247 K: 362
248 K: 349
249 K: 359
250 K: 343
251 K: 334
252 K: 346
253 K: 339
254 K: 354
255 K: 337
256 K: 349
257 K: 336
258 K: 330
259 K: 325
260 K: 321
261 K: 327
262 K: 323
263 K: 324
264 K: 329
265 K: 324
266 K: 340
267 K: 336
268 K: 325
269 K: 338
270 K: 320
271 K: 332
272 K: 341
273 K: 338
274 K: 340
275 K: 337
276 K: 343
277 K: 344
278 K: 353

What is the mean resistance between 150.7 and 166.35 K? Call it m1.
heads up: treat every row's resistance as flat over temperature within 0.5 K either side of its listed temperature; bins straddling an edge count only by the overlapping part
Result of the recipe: 268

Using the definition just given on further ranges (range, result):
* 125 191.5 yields 268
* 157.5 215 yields 242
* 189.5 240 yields 298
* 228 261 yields 345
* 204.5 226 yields 302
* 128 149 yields 315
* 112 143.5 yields 312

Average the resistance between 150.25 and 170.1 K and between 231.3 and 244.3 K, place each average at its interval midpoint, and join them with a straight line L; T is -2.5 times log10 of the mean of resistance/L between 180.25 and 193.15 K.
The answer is 0.19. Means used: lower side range 257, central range 243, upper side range 353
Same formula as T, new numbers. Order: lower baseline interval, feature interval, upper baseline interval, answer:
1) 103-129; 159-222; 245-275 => 0.29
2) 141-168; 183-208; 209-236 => 0.18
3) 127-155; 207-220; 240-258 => 0.14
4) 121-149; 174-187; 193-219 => 0.32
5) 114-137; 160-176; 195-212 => 0.38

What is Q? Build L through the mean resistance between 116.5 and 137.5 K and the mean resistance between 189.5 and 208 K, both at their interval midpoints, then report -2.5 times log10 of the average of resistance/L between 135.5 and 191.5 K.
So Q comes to 0.11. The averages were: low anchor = 315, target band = 259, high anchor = 259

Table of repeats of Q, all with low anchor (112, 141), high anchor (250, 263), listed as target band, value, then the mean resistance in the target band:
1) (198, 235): 0.09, 302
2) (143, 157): -0.01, 318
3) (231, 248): -0.07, 353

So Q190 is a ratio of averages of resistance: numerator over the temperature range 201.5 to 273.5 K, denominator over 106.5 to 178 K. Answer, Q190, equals 1.14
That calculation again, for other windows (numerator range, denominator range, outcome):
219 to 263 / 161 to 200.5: 1.52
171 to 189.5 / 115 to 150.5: 0.70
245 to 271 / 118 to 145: 1.07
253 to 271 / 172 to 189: 1.51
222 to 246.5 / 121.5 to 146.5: 1.08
